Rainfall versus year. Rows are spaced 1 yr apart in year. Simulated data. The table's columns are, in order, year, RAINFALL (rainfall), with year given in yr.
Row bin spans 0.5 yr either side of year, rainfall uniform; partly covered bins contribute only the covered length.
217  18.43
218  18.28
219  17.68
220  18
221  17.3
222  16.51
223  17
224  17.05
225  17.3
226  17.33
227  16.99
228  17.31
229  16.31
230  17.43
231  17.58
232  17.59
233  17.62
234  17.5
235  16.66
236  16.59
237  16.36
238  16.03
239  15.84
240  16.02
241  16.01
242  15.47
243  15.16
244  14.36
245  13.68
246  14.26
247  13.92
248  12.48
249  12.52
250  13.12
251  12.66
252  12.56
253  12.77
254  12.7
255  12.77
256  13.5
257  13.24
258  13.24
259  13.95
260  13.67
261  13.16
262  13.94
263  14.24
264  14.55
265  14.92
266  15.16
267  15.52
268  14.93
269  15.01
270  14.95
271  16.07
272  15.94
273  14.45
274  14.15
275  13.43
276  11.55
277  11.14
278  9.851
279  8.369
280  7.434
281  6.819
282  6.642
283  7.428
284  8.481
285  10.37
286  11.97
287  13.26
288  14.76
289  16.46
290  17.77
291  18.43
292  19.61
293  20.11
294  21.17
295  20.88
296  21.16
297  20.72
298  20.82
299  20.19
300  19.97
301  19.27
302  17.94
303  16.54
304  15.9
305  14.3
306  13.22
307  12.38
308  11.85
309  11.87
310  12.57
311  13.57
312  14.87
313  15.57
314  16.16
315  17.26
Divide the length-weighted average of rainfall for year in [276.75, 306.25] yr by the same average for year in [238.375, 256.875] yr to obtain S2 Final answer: 1.1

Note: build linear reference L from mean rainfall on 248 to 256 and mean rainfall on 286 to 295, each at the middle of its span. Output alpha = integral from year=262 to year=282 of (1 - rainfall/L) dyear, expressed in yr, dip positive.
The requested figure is 2.8 yr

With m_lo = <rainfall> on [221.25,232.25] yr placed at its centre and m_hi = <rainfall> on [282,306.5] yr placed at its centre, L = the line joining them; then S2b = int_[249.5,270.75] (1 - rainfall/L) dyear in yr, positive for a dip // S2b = 3.7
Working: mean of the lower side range 17.1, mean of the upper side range 16.5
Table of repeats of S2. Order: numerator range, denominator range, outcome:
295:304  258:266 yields 1.38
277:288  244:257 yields 0.72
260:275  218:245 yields 0.88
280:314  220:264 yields 1.00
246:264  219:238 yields 0.78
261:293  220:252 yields 0.84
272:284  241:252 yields 0.75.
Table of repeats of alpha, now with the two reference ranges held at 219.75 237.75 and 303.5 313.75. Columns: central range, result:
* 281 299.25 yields -1.8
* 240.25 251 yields 1.5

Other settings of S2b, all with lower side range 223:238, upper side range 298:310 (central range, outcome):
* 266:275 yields 0.8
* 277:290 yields 4.6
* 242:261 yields 3.8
